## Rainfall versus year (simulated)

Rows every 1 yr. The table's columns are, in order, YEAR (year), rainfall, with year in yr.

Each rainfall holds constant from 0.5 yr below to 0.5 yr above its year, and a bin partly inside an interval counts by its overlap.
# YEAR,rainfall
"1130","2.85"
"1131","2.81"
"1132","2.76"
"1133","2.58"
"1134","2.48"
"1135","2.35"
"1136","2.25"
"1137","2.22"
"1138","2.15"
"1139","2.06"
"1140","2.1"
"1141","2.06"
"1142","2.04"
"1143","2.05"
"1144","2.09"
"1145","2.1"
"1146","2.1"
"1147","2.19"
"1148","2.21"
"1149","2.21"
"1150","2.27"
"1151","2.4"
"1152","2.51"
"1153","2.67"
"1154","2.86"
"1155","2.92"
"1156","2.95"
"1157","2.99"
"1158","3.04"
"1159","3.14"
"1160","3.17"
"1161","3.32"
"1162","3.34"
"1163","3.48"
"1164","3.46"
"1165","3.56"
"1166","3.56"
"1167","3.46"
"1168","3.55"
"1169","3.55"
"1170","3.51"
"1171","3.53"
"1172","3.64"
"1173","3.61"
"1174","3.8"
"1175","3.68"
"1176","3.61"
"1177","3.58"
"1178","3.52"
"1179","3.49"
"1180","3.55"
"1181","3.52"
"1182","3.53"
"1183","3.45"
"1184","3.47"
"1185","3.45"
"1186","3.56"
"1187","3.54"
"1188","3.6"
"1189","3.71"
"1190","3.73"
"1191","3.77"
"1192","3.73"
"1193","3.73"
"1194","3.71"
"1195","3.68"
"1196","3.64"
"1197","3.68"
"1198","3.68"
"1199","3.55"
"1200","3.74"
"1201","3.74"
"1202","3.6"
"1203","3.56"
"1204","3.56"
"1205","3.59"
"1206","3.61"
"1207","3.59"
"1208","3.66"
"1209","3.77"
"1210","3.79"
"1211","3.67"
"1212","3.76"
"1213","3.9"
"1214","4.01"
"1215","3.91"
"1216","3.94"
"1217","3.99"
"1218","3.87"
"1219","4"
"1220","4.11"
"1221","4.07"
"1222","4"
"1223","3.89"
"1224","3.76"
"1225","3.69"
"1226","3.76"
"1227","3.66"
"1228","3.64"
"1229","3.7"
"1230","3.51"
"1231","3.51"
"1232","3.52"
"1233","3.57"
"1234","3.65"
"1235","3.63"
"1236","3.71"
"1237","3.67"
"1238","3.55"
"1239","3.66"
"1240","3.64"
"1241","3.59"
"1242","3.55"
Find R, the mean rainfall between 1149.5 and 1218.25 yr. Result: 3.5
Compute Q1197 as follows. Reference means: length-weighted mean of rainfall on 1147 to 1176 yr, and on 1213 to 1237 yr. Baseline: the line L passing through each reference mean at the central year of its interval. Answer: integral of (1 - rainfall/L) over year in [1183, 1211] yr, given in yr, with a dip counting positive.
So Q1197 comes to -1.11 yr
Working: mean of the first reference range 3.15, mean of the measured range 3.64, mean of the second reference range 3.79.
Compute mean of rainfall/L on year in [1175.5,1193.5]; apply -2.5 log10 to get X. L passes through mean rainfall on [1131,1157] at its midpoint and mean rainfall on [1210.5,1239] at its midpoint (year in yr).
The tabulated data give -0.17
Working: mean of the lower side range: 2.36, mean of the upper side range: 3.77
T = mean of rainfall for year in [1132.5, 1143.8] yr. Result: 2.21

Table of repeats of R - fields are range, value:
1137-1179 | 2.93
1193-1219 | 3.73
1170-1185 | 3.56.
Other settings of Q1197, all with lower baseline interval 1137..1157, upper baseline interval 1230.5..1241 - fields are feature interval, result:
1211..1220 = -1.6 yr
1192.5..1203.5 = -2.2 yr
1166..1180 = -4.5 yr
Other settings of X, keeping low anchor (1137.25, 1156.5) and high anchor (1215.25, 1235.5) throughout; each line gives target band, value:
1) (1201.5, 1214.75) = -0.08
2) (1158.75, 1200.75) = -0.22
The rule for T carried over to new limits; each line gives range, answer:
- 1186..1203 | 3.67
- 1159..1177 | 3.51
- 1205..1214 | 3.73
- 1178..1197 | 3.6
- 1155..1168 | 3.28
